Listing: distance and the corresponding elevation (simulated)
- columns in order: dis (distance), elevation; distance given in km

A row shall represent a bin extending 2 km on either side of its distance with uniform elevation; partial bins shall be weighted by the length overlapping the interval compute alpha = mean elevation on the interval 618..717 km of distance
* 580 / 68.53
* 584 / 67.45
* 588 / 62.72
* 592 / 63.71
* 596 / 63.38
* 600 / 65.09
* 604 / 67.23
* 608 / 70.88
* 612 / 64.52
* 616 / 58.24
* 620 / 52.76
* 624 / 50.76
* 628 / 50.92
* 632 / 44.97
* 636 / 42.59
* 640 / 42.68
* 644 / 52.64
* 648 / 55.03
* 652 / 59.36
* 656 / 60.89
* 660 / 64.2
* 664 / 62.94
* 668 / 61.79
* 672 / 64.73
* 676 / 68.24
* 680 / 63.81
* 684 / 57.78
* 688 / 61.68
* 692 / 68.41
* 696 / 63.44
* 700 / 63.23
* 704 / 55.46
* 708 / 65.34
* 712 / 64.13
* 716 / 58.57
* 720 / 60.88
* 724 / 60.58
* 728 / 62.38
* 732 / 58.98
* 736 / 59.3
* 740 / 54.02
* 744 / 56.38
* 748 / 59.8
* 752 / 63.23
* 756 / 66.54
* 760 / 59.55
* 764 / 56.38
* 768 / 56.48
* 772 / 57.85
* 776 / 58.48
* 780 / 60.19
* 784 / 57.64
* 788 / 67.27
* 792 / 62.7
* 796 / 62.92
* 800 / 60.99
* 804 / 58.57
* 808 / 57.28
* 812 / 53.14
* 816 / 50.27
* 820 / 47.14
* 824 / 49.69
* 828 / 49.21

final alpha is 58.3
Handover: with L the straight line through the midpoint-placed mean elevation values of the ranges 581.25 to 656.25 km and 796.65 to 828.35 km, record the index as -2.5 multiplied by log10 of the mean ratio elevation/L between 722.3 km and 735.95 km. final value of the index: -0.092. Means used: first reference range 57.7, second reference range 53.9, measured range 60.5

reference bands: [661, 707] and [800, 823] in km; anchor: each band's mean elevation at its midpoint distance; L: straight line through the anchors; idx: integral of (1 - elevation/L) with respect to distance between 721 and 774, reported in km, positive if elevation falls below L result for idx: -0.90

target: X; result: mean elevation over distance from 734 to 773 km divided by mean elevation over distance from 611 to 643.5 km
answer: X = 1.17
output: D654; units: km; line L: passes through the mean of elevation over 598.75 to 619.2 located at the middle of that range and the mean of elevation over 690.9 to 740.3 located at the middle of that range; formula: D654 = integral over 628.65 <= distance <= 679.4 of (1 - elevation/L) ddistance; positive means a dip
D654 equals 5.1 km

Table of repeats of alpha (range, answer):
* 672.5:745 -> 61.4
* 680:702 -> 63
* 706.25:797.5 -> 60.4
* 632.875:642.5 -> 43.4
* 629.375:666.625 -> 54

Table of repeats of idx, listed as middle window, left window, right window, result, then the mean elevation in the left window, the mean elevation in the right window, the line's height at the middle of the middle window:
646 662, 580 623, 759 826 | 0.5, 63.5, 57.4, 61.8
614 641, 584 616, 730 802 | 6.3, 65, 59.9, 64.2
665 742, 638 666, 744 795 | -4.5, 56.8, 60.4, 58.4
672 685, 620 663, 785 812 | -2.2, 52.7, 60.8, 54.6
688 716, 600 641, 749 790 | -2.3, 55.4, 60.3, 58.1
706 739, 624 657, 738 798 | -2.5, 50.8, 60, 56.7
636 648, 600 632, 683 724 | 2.3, 58.8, 61.9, 59.7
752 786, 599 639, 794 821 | -2.0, 56.2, 56.1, 56.1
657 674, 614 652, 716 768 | -3.2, 50.6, 59.7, 53.3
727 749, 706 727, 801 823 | 0.7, 61.9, 53.5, 60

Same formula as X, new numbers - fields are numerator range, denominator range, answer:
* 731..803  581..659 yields 1.03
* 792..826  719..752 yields 0.94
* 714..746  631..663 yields 1.10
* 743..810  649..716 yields 0.96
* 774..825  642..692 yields 0.94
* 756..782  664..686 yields 0.93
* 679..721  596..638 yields 1.09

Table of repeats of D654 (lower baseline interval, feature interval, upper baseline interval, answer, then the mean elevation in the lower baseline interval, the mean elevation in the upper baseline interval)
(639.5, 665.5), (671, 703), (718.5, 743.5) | -3.0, 57.5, 59.1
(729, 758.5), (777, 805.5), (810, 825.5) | -4.2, 59.8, 50.1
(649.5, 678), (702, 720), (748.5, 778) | 0.2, 63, 59.8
